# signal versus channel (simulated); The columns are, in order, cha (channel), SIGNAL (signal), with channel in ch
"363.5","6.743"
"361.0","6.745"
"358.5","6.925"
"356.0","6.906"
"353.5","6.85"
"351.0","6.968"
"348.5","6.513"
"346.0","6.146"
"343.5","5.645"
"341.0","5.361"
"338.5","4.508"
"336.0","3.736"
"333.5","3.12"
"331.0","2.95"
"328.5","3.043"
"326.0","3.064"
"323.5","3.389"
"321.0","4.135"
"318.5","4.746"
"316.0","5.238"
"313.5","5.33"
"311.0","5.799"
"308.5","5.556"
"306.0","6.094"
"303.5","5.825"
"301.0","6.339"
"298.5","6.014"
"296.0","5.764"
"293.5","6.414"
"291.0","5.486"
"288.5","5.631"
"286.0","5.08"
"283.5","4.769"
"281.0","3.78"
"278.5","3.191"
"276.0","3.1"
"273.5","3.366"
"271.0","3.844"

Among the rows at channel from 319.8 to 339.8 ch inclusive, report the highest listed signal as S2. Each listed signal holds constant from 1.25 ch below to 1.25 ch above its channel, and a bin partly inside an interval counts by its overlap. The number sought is 4.508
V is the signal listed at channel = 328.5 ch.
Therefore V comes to 3.043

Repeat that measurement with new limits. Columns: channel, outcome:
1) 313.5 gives 5.33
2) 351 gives 6.968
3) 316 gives 5.238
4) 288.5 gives 5.631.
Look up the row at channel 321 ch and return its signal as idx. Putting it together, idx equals 4.135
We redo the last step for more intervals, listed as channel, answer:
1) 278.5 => 3.191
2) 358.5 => 6.925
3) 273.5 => 3.366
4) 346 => 6.146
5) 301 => 6.339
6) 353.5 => 6.85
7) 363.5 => 6.743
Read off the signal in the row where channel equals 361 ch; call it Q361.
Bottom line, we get 6.745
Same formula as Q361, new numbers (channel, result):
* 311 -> 5.799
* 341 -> 5.361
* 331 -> 2.95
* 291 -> 5.486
